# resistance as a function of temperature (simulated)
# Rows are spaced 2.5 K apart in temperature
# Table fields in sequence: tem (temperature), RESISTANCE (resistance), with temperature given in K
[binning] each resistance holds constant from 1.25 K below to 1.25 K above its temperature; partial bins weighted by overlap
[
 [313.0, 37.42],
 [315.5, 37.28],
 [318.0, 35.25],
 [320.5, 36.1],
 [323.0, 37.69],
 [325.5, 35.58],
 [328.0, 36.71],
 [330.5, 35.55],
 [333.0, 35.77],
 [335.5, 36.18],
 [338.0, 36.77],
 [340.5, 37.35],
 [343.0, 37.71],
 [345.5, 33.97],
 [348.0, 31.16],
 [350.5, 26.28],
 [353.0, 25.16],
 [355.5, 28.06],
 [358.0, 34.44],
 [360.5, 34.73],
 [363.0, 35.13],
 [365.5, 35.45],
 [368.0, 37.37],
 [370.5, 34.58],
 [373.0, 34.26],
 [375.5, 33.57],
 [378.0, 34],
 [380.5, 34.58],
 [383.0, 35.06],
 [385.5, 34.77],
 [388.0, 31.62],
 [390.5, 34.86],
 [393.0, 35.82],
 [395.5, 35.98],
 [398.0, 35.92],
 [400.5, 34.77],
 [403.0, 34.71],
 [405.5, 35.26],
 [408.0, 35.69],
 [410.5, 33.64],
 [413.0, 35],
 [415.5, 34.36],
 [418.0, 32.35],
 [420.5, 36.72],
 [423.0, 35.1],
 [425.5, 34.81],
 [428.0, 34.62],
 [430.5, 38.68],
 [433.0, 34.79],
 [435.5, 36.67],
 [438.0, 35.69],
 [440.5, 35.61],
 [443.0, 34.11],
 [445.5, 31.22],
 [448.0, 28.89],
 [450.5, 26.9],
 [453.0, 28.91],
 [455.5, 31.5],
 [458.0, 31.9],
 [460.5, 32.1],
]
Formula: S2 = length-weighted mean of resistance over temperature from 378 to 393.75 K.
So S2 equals 34.4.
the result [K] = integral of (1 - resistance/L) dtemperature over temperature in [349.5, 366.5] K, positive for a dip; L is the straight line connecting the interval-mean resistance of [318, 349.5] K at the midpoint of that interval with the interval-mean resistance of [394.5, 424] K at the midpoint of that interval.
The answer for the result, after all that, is 2.0 K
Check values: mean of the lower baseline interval 35.8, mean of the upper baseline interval 34.9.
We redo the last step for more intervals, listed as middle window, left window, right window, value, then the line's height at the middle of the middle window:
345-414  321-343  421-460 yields 2.6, 35.1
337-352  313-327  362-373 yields 1.0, 36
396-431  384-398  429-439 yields 0.6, 35.6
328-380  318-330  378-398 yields 2.4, 35.6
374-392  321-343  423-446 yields 0.9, 35.9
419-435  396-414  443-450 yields -1.6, 32.6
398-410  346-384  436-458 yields -1.0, 32.4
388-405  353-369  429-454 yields -0.9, 33.3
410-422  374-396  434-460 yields -0.4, 33.3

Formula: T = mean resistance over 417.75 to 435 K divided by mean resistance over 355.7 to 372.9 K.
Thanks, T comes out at 1.0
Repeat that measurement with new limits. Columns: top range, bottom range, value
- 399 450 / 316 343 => 0.95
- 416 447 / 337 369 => 1.05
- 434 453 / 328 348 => 0.91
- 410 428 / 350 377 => 1.05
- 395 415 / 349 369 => 1.10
